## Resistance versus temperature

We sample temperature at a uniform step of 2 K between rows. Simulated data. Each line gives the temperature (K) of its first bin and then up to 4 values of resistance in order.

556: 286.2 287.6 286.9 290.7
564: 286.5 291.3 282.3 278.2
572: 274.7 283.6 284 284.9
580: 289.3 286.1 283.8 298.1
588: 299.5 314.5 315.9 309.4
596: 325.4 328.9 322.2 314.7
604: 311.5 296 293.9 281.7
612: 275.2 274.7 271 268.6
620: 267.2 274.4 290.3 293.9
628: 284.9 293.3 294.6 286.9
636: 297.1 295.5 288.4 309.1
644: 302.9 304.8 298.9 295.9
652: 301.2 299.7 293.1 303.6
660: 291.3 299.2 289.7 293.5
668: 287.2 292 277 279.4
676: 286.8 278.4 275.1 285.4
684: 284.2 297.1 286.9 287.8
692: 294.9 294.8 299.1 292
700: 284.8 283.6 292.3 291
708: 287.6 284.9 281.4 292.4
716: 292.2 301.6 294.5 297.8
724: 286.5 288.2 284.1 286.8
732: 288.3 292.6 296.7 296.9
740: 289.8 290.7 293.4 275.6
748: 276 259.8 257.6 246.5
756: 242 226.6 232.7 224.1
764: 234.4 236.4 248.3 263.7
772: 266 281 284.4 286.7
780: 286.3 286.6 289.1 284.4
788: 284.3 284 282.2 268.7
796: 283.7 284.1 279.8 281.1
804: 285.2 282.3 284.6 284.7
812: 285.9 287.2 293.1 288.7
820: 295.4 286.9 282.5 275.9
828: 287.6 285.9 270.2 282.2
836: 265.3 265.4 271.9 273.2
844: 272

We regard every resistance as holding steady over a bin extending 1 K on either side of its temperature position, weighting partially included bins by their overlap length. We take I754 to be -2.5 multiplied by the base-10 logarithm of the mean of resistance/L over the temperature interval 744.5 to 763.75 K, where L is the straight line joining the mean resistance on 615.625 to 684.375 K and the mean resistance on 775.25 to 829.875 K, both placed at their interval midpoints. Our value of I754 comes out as 0.149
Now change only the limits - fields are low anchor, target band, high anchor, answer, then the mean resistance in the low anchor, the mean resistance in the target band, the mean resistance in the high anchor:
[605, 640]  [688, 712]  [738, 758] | -0.06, 285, 290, 269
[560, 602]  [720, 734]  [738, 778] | -0.09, 297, 289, 261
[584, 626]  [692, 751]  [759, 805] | -0.03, 296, 289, 271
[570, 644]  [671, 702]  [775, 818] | 0.01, 293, 287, 284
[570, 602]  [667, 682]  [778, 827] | 0.04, 300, 282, 284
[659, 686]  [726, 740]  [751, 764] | -0.16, 286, 291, 238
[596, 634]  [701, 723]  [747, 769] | -0.12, 292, 291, 244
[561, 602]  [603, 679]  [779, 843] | 0.01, 297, 290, 282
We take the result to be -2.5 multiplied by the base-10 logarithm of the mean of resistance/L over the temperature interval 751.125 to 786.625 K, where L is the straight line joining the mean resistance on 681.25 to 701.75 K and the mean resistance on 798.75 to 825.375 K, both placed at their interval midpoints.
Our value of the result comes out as 0.11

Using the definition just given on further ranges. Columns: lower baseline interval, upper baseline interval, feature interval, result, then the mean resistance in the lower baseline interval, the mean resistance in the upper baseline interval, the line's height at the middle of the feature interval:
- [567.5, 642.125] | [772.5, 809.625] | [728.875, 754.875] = 0.02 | 293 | 283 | 286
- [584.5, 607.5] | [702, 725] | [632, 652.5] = 0.02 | 311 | 291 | 303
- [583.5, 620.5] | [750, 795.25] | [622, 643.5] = 0.00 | 298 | 263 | 292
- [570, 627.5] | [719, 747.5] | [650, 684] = 0.01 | 293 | 290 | 291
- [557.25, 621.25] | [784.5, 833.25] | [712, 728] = -0.02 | 292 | 284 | 287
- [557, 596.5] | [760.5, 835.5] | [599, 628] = 0.01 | 292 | 277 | 290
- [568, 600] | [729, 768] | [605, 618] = 0.04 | 297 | 265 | 292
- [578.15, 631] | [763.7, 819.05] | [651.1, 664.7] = -0.03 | 295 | 279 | 290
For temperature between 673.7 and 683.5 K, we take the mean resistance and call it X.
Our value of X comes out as 281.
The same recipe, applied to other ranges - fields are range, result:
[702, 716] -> 288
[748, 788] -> 261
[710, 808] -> 276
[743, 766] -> 251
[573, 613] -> 300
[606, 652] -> 289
